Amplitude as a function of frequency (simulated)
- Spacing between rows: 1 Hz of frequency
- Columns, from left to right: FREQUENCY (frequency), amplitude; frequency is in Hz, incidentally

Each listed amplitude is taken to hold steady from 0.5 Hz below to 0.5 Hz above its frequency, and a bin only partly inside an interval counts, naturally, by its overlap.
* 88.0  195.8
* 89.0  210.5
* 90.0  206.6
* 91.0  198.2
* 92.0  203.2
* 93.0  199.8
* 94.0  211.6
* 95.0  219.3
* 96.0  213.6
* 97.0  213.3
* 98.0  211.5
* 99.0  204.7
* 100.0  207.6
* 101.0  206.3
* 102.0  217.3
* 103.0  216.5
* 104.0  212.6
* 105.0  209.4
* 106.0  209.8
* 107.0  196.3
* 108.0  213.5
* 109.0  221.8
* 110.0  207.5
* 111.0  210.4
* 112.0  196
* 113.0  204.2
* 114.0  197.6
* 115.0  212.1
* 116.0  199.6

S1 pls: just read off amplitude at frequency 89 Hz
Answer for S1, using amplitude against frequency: 210.5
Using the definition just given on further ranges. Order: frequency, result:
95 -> 219.3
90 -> 206.6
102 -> 217.3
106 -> 209.8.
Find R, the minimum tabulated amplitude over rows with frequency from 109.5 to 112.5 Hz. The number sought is 196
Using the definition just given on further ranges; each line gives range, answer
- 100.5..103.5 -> 206.3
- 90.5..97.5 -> 198.2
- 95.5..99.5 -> 204.7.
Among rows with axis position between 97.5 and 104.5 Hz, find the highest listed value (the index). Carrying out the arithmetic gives 217.3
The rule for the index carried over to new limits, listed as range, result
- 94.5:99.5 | 219.3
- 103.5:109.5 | 221.8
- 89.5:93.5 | 206.6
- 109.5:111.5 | 210.4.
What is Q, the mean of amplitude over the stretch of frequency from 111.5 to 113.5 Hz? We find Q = 200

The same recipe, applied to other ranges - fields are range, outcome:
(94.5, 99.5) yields 212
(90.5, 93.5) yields 200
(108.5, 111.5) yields 213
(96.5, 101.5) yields 209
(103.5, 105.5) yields 211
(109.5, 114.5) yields 203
